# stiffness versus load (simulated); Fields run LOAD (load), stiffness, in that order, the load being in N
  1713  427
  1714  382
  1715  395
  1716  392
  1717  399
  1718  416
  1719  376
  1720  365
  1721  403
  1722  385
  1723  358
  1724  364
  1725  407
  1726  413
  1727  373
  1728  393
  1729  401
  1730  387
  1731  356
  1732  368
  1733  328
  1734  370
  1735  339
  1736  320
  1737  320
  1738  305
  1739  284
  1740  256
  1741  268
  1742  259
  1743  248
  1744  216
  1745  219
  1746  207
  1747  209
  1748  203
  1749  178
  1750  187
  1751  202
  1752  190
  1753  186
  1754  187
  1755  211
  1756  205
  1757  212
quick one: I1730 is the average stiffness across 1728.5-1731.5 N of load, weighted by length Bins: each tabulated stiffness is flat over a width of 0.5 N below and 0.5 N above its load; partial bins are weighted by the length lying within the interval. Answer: 381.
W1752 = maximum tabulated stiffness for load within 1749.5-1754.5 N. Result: 202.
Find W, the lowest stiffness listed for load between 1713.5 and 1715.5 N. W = 382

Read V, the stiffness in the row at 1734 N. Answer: 370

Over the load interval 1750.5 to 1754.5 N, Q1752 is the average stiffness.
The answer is 191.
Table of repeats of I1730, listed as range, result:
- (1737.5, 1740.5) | 282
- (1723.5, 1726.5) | 395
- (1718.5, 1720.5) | 370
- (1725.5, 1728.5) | 393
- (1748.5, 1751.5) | 189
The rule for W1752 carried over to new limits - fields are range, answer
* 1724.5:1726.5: 413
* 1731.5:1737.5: 370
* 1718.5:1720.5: 376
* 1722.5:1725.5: 407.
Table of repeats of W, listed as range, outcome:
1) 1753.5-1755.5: 187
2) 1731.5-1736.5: 320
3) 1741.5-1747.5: 207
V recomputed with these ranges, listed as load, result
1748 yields 203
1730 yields 387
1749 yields 178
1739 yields 284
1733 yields 328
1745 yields 219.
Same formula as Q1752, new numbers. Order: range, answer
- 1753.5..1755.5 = 199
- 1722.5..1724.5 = 361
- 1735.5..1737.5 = 320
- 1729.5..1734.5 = 362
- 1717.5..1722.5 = 389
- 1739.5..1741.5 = 262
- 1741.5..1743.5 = 254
